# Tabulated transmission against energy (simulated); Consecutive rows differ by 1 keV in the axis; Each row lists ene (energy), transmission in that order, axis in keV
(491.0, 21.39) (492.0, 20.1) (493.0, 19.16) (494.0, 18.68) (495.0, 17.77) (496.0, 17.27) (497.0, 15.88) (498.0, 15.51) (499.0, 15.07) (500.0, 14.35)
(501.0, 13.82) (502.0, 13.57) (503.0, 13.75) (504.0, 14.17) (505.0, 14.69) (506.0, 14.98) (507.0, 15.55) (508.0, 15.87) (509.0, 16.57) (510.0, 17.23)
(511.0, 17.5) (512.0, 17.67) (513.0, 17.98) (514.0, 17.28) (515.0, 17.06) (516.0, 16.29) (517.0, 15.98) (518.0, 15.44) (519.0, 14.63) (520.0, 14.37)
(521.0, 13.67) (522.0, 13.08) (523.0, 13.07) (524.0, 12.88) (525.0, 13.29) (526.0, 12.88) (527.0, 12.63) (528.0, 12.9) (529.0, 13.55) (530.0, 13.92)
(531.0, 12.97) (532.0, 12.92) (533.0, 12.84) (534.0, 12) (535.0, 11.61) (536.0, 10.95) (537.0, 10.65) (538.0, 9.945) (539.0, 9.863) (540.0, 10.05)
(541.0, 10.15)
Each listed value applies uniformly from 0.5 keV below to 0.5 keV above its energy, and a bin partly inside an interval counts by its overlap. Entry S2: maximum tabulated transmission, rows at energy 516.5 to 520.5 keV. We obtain 15.98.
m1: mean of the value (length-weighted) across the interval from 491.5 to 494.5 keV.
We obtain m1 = 19.3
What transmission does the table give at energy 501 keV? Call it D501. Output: 13.82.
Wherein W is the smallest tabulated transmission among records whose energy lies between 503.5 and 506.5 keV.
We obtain 14.17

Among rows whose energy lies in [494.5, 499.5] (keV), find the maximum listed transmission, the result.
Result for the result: 17.77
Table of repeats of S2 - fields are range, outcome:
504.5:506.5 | 14.98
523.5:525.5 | 13.29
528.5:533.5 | 13.92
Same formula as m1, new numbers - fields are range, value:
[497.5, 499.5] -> 15.3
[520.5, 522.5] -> 13.4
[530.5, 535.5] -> 12.5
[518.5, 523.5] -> 13.8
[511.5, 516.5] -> 17.3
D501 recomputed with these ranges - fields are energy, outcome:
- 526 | 12.88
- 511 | 17.5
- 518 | 15.44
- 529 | 13.55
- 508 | 15.87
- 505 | 14.69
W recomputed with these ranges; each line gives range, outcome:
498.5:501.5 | 13.82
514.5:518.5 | 15.44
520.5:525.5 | 12.88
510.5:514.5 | 17.28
